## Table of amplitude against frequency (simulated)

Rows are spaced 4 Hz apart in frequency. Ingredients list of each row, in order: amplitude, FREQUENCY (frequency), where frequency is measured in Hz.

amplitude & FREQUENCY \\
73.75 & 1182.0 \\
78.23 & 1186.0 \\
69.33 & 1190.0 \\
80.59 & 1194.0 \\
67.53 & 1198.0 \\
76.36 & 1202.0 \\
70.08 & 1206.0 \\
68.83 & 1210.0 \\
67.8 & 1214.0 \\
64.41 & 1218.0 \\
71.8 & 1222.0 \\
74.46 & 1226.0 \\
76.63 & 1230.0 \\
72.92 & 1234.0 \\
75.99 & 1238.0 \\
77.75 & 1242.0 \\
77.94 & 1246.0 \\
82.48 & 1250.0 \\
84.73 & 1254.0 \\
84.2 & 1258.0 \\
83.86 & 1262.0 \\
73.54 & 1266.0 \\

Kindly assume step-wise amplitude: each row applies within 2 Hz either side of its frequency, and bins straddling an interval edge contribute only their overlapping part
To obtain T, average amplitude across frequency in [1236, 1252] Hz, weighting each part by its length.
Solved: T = 78.5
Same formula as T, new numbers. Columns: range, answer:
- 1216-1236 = 72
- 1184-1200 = 73.9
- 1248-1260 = 83.8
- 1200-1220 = 69.5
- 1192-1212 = 72.7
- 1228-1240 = 75.2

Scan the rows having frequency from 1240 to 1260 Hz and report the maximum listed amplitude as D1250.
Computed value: 84.73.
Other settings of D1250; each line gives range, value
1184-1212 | 80.59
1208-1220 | 68.83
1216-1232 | 76.63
